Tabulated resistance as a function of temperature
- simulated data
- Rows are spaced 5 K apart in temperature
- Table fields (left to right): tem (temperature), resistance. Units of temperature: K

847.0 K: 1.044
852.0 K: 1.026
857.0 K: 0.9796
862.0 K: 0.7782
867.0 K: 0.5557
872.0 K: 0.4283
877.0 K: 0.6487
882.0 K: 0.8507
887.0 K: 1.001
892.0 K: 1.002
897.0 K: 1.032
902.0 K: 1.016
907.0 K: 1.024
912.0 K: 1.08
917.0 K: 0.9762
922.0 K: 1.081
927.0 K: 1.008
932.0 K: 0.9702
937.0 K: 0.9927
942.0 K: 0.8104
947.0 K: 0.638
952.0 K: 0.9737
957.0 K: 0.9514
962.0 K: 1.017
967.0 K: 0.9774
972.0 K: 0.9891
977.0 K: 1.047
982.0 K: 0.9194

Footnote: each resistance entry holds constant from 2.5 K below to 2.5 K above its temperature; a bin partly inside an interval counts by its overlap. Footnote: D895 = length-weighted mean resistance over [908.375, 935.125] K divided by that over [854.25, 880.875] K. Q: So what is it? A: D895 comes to 1.48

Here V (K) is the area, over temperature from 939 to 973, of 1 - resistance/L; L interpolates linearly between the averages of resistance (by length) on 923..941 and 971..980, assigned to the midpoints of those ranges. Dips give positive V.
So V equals 3.3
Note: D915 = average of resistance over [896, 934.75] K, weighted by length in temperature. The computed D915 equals 1.02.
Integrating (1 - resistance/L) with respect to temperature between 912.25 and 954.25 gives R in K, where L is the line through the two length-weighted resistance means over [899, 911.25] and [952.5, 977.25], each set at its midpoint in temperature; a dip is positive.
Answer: 3.0 K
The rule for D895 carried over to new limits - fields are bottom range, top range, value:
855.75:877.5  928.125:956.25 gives 1.34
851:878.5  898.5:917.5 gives 1.42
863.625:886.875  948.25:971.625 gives 1.45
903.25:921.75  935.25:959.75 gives 0.84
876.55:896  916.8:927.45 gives 1.13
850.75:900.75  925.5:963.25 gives 1.10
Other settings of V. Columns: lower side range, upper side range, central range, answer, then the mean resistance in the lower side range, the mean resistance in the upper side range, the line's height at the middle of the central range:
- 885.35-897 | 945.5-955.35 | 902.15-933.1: -3.1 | 1.01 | 0.835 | 0.931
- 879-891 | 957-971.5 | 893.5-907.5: -1.3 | 0.924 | 0.988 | 0.936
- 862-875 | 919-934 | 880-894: -5.0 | 0.553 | 1.02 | 0.702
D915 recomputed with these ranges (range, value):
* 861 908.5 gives 0.831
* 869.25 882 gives 0.6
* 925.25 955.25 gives 0.897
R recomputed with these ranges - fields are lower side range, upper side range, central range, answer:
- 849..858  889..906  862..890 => 8.4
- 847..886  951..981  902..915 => -2.6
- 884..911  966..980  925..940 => 0.4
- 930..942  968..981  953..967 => 0.0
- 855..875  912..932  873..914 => -3.9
